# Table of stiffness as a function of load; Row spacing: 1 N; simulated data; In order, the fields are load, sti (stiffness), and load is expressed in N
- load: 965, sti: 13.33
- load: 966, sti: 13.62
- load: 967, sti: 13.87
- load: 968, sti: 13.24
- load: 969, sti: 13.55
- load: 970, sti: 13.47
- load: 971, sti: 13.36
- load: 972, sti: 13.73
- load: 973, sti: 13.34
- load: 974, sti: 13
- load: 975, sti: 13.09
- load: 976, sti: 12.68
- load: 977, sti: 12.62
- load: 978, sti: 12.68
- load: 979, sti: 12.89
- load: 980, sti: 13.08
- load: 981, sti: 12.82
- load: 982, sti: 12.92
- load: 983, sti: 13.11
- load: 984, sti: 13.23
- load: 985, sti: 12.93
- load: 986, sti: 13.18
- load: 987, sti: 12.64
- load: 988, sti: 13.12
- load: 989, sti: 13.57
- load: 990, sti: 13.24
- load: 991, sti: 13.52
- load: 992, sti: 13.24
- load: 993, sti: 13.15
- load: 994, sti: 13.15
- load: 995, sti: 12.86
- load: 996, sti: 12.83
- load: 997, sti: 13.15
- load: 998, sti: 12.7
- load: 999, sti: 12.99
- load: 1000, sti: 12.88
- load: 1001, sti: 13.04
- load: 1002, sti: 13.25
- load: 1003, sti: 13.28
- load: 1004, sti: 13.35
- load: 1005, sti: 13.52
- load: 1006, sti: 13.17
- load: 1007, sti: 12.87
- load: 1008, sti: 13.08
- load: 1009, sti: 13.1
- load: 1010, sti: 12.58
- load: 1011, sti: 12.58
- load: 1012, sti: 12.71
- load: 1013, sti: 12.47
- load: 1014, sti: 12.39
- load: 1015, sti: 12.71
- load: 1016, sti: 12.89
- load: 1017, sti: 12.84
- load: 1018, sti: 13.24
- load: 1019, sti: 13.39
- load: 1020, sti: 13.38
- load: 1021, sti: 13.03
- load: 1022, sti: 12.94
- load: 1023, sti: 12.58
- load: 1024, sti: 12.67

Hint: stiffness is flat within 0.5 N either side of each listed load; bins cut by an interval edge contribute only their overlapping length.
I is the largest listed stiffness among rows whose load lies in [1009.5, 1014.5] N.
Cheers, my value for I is 12.71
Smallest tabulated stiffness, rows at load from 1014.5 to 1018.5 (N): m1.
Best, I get 12.71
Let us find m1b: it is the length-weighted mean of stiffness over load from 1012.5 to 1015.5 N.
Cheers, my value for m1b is 12.5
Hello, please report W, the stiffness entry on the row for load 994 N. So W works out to 13.15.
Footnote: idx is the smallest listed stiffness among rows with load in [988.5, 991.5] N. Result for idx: 13.24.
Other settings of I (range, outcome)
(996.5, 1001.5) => 13.15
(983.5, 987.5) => 13.23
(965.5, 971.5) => 13.87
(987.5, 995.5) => 13.57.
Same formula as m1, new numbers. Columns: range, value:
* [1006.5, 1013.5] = 12.47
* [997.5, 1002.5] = 12.7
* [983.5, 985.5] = 12.93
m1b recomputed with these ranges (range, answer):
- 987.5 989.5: 13.3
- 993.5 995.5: 13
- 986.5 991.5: 13.2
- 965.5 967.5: 13.7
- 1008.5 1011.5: 12.8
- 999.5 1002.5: 13.1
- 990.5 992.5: 13.4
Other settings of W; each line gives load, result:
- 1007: 12.87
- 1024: 12.67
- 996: 12.83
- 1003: 13.28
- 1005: 13.52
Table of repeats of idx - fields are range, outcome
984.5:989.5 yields 12.64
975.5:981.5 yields 12.62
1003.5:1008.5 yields 12.87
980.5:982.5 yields 12.82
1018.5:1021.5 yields 13.03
